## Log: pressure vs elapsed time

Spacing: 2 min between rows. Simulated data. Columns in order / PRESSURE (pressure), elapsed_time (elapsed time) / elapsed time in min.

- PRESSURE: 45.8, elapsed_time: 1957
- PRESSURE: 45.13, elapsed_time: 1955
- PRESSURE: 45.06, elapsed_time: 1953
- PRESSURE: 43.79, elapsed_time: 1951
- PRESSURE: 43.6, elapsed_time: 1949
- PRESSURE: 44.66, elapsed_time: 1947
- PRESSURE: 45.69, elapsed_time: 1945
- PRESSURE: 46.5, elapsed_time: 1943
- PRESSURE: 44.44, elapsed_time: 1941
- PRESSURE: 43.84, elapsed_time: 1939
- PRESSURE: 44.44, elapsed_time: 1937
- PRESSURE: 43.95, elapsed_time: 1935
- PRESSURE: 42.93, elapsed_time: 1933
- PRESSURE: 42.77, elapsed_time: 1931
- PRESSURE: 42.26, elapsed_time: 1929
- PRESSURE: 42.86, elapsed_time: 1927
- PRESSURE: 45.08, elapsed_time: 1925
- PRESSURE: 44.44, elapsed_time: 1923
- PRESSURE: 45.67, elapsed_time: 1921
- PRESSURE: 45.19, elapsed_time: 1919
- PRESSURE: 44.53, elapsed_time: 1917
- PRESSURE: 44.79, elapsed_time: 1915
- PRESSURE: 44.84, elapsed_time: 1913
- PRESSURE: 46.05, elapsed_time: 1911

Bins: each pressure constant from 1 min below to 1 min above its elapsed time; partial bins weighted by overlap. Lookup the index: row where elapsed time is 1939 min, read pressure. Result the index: 43.84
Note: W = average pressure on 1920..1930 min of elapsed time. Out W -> 44.1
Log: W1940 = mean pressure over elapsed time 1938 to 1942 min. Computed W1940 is 44.1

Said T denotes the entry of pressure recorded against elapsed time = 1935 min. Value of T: 43.95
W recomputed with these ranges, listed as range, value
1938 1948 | 45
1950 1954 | 44.4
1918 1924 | 45.1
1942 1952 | 44.8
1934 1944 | 44.6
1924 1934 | 43.2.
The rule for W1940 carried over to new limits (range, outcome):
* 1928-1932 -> 42.5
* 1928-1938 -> 43.3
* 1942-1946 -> 46.1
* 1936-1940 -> 44.1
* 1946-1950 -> 44.1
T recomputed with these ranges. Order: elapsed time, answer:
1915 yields 44.79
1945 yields 45.69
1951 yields 43.79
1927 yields 42.86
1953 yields 45.06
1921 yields 45.67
